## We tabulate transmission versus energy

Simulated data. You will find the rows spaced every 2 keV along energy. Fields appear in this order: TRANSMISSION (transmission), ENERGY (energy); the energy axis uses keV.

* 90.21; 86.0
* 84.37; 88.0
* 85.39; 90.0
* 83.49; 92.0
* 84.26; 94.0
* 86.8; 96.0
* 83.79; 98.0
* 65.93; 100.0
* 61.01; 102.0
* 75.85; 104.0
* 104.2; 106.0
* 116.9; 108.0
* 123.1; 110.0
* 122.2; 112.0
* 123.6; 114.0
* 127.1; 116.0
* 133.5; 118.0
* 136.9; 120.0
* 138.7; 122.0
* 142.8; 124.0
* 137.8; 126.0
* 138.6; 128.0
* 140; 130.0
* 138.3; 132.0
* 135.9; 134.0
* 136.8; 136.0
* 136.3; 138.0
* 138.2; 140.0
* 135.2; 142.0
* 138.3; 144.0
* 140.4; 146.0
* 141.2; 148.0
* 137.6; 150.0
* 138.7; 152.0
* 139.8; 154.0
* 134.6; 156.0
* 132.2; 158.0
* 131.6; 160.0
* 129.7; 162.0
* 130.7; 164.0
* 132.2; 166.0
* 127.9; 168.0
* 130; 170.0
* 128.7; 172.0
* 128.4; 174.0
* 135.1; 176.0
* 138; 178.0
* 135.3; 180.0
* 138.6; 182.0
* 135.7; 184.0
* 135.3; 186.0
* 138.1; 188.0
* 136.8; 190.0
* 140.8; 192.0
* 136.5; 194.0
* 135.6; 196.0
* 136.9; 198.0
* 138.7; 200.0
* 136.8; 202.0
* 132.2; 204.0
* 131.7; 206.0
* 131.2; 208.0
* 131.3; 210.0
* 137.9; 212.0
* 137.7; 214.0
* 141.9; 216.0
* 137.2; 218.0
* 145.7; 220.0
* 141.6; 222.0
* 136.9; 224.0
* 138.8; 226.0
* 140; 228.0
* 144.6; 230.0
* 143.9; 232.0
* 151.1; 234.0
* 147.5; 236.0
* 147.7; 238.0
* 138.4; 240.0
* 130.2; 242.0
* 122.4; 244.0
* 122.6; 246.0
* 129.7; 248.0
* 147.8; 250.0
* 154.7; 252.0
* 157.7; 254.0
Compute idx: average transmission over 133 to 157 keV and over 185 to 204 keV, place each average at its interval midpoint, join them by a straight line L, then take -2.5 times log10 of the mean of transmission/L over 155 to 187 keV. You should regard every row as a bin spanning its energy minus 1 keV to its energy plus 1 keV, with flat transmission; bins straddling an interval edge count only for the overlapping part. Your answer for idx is 0.04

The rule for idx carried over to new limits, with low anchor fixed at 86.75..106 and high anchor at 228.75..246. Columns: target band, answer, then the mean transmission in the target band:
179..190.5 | -0.16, 137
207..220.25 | -0.06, 137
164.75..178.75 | -0.17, 131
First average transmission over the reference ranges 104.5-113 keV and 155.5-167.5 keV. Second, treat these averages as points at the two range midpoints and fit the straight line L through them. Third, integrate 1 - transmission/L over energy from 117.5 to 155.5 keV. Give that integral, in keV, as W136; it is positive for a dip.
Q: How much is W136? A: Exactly -4.6 keV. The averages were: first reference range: 114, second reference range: 132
